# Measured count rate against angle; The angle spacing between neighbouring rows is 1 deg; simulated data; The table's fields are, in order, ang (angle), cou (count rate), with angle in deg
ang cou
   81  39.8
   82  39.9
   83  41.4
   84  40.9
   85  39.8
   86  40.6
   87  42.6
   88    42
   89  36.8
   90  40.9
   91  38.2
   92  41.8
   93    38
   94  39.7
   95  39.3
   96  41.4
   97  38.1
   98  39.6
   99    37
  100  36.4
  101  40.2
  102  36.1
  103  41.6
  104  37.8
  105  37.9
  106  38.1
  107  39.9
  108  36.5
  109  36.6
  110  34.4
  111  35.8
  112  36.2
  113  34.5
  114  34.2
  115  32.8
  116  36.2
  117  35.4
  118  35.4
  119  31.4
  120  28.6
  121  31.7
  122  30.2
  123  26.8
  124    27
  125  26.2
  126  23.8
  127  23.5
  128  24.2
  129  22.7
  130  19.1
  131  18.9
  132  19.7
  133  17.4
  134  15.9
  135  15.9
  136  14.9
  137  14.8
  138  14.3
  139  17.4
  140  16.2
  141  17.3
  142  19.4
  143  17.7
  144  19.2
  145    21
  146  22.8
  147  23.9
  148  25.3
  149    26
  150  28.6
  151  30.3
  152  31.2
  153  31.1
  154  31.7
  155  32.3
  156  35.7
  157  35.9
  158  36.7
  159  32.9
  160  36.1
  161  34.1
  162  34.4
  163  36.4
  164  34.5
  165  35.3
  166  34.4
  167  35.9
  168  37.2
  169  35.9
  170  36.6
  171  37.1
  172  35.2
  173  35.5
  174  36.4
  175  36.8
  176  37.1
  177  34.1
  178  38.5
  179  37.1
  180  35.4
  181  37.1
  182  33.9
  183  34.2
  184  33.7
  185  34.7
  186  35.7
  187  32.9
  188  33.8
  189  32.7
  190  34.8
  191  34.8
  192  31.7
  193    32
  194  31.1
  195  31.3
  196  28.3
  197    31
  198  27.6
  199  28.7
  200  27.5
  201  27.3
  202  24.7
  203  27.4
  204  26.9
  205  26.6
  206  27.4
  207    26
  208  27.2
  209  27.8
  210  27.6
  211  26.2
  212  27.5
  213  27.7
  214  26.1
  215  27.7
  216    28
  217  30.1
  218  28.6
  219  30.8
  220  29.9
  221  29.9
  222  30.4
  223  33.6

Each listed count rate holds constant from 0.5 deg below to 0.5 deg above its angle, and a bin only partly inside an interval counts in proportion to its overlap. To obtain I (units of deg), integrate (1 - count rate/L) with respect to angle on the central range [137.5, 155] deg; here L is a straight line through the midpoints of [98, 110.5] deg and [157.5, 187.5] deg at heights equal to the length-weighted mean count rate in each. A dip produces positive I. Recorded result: 6.2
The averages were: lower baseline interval 37.8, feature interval 23.4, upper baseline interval 35.5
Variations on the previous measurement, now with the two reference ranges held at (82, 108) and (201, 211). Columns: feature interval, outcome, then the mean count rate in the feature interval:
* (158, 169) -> -1.25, 35.2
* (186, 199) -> -1.59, 31.9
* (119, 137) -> 6.55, 22.8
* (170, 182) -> -2.41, 36.3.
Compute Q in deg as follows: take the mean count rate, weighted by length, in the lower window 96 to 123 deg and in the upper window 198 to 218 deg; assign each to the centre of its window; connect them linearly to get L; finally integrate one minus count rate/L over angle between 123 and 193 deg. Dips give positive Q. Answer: 4.5 deg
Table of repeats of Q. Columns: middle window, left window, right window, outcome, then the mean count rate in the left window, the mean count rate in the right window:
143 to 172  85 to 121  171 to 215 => 1.7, 37.4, 31.4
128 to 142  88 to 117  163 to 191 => 7.3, 37.7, 35.4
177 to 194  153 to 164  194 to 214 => -2.2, 34.5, 27.7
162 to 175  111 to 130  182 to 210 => -2.5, 29.9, 30.3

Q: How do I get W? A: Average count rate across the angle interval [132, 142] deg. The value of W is 16.4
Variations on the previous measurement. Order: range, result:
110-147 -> 24.5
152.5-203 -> 33.7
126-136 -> 19.7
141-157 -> 26.4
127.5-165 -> 25.2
